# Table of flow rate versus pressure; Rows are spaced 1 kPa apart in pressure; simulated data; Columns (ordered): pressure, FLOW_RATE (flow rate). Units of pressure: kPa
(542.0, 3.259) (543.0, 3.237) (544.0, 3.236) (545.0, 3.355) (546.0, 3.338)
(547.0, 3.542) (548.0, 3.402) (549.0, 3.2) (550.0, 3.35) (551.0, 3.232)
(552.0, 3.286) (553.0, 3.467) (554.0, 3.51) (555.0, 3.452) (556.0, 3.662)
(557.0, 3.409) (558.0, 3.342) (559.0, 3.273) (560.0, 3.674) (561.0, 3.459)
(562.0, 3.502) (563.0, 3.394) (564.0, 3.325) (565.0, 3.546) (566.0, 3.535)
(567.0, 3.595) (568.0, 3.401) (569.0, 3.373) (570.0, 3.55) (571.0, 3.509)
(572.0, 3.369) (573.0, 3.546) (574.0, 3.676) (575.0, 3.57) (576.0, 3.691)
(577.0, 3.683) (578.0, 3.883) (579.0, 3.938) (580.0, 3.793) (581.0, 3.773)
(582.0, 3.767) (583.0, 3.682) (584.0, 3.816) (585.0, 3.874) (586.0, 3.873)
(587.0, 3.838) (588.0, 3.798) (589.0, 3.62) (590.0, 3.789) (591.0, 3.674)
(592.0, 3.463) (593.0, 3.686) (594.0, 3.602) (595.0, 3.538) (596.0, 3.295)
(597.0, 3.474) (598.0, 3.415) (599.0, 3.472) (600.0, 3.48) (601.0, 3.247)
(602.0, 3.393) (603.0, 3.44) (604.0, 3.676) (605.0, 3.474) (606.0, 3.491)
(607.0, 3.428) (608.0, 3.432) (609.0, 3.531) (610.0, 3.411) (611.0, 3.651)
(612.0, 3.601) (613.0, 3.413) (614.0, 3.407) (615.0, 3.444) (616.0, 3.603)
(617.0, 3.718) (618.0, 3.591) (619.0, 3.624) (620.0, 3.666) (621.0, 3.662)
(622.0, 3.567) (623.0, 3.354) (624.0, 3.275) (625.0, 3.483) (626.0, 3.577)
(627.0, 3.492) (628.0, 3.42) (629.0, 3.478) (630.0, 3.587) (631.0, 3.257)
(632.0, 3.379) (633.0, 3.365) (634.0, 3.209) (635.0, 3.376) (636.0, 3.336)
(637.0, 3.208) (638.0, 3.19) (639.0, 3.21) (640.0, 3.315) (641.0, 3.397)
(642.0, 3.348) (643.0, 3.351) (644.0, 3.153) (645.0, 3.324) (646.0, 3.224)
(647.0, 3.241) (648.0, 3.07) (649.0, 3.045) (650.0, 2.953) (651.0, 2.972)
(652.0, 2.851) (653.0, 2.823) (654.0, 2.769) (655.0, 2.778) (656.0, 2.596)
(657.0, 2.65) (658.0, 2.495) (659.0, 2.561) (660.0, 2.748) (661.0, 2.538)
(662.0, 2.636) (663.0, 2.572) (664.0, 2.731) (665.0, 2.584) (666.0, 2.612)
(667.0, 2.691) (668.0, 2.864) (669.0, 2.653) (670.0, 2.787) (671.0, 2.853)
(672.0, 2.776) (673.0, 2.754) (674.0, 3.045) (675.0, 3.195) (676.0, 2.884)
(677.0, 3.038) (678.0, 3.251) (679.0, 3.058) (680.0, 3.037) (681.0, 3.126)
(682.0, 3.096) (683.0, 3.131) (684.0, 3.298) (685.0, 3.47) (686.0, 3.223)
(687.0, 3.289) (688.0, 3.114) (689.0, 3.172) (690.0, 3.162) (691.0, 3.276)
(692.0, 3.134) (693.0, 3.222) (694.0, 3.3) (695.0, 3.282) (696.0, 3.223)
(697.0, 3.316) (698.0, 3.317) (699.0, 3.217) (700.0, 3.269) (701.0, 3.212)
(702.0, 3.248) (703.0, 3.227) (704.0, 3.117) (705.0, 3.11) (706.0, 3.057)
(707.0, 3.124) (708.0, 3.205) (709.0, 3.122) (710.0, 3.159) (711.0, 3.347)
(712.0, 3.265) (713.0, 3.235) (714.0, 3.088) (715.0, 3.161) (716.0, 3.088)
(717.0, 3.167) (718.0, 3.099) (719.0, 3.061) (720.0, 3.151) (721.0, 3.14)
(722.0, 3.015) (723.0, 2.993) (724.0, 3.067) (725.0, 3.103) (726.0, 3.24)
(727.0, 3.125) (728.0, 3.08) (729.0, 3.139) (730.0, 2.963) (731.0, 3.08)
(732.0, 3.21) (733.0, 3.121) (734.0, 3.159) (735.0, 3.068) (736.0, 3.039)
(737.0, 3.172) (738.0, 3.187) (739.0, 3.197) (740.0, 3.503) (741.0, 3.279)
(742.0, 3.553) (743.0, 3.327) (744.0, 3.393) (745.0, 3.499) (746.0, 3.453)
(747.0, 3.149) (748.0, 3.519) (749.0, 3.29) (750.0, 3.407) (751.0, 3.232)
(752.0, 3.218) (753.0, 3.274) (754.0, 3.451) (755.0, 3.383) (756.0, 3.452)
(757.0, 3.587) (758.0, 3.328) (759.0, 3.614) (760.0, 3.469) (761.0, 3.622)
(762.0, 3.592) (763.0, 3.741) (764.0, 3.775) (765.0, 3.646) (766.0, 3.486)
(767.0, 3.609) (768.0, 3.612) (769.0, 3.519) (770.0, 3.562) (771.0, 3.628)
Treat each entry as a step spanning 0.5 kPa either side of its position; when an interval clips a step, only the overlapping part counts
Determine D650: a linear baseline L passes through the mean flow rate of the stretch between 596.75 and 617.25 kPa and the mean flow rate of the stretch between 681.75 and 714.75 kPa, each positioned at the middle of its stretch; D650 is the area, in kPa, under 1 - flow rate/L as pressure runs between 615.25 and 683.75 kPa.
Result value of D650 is 5.16 kPa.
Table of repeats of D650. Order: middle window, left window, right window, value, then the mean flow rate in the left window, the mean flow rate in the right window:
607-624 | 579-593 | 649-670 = -1.0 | 3.76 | 2.71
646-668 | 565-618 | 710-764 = 4.3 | 3.58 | 3.27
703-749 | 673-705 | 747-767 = 2.1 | 3.18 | 3.47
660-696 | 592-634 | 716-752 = 3.6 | 3.49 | 3.2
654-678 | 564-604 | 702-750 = 4.4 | 3.6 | 3.19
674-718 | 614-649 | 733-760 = 2.3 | 3.39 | 3.33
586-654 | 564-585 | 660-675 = -4.7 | 3.63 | 2.74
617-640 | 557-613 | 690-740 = 0.0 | 3.57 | 3.16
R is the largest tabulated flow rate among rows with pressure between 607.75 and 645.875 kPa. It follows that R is 3.718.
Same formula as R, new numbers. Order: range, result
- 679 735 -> 3.47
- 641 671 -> 3.397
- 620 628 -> 3.666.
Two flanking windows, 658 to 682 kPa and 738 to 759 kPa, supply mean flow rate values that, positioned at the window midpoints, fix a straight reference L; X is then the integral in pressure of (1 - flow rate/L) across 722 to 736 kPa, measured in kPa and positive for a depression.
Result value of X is 0.6 kPa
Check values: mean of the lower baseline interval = 2.82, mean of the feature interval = 3.1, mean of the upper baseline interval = 3.38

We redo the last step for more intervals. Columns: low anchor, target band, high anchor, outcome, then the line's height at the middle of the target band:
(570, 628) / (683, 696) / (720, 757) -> 0.46 kPa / 3.36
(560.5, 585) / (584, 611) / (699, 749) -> -0.18 kPa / 3.54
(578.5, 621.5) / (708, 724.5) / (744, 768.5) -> 1.73 kPa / 3.5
